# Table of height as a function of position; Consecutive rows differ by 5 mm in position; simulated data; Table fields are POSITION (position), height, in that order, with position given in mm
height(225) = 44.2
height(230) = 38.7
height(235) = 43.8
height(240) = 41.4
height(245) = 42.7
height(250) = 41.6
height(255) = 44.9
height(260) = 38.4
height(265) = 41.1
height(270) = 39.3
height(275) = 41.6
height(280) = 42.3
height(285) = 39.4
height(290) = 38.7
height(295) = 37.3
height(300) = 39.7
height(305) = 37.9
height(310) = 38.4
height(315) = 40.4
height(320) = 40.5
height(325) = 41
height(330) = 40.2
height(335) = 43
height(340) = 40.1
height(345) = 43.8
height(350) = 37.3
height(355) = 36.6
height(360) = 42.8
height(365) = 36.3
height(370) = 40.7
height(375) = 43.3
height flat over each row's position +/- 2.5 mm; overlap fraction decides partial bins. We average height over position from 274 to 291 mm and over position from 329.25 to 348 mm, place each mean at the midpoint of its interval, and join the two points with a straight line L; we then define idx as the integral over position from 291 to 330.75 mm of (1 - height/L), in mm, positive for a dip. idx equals 1.8 mm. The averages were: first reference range 40.6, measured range 39.4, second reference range 41.8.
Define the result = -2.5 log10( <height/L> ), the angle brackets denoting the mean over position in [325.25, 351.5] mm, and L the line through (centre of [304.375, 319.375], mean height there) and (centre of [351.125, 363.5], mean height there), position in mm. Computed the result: -0.05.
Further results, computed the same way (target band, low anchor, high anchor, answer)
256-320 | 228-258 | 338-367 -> 0.037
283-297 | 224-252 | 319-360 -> 0.074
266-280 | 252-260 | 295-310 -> 0.007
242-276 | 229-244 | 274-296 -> -0.013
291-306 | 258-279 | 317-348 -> 0.066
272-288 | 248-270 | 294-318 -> -0.021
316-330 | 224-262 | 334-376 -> 0.003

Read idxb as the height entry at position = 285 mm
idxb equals 39.4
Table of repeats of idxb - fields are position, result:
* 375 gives 43.3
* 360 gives 42.8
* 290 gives 38.7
